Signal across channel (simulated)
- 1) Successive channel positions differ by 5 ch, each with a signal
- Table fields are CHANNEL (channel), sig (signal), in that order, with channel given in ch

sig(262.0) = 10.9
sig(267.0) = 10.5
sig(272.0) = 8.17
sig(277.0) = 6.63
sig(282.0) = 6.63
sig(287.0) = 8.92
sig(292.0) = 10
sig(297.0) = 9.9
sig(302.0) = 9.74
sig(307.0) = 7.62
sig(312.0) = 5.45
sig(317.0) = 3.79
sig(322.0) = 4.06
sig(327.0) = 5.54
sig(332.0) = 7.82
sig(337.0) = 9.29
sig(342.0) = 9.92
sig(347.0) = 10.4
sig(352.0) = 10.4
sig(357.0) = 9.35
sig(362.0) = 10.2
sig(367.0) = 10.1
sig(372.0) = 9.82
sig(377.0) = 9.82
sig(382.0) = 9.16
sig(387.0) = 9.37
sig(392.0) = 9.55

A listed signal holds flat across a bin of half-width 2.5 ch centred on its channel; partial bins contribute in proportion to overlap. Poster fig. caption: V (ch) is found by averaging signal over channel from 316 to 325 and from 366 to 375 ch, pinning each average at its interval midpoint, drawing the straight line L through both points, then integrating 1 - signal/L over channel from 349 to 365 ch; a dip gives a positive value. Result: -3.3 ch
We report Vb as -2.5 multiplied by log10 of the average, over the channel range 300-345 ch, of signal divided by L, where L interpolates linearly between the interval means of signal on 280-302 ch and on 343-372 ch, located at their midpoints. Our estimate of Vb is 0.33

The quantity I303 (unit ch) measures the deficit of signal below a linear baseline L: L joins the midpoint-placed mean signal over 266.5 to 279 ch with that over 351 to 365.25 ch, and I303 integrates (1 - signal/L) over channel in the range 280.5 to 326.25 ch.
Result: 7.6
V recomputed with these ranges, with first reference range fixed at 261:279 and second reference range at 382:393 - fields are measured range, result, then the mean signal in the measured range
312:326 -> 7.3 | 4.37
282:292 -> 0.5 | 8.62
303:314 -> 2.5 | 7.02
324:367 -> 0.6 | 9.11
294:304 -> -0.8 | 9.83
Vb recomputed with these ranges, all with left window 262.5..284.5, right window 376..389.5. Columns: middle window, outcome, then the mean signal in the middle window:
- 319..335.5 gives 0.428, 5.96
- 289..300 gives -0.169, 9.89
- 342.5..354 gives -0.143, 10.3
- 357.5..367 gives -0.091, 9.99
